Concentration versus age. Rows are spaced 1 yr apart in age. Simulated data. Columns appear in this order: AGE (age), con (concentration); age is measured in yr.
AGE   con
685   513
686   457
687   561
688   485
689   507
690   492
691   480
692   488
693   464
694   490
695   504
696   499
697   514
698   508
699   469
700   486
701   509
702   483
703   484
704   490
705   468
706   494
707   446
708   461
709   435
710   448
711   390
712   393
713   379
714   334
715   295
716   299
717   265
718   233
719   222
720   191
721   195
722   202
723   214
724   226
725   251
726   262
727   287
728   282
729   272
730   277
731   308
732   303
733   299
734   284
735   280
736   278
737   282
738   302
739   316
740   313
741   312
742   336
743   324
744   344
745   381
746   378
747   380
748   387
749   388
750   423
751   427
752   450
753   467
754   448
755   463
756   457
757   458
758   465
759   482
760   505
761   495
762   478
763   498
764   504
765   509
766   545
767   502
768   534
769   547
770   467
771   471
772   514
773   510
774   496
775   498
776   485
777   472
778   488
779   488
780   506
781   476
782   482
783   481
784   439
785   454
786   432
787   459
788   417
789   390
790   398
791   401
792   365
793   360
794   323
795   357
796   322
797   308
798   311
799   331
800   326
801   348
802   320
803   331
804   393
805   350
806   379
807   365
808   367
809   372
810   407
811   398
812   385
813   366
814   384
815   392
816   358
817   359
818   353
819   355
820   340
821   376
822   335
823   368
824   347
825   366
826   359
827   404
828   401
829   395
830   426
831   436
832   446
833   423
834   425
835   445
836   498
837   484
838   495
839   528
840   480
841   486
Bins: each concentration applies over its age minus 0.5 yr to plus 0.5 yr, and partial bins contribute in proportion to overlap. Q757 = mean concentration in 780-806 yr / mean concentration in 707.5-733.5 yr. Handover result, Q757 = 1.30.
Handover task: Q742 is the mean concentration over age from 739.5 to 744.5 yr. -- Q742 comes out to 326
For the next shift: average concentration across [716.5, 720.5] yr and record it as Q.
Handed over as 228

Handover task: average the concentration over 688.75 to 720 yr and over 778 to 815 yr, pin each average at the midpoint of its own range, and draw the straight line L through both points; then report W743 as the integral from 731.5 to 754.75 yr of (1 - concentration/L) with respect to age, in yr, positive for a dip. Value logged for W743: 3.3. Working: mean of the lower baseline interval 429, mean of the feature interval 353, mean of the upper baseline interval 390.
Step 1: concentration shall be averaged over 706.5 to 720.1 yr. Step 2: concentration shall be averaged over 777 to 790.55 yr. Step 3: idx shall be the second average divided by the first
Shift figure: 1.31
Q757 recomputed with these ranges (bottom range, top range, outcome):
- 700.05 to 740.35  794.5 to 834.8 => 1.12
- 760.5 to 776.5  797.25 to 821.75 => 0.72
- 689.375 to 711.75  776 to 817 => 0.83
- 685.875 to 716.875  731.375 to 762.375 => 0.84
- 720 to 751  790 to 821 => 1.18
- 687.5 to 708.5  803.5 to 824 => 0.76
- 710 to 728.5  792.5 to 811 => 1.26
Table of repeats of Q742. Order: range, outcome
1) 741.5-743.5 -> 330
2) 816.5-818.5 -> 356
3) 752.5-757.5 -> 459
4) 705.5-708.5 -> 467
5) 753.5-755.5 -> 456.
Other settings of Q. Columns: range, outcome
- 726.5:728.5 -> 284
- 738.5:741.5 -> 314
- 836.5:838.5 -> 490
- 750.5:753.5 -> 448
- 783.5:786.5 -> 442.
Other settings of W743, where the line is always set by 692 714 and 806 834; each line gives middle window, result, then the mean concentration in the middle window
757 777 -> -3.8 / 498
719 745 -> 9.7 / 279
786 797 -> 0.6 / 378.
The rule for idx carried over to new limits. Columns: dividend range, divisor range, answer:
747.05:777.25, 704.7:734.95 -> 1.53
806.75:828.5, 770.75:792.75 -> 0.81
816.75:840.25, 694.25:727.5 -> 1.09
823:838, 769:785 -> 0.86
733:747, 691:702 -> 0.65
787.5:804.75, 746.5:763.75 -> 0.78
